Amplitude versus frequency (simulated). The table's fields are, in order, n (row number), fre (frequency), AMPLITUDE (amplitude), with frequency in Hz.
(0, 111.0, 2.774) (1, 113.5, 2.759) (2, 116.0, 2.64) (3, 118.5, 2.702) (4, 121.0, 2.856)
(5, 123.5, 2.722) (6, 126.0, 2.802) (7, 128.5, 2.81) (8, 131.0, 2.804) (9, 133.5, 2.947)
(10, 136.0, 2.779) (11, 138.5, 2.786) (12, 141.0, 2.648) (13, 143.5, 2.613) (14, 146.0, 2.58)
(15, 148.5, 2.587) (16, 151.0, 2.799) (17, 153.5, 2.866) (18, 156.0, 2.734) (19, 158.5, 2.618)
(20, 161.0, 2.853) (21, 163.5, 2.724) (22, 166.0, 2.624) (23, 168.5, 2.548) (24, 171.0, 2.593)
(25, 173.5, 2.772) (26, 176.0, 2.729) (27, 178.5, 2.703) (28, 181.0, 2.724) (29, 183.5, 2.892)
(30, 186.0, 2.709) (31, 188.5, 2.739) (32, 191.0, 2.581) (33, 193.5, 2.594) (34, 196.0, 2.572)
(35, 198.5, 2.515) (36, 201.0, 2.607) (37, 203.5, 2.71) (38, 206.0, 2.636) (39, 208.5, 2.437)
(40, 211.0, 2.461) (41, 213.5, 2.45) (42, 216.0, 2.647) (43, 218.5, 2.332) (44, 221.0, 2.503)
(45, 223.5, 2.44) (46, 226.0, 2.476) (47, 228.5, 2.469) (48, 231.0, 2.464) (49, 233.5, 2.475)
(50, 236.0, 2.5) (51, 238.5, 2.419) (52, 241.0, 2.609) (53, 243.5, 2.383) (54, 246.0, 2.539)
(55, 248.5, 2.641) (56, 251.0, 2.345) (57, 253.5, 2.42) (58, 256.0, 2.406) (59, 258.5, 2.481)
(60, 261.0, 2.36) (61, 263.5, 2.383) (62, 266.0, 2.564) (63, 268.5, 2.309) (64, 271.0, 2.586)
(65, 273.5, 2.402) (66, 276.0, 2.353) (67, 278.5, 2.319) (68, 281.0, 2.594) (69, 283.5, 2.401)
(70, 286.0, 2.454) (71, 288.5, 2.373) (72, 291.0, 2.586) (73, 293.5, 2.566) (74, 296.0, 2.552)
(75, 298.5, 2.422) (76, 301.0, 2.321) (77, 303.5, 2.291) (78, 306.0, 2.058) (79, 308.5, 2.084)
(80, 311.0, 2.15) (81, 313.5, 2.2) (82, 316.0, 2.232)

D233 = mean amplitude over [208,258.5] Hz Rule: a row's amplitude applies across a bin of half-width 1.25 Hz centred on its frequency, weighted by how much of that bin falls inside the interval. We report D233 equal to 2.47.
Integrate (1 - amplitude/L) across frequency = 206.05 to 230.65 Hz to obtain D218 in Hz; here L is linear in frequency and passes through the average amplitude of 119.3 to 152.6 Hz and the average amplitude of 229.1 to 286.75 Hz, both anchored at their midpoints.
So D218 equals 0.7 Hz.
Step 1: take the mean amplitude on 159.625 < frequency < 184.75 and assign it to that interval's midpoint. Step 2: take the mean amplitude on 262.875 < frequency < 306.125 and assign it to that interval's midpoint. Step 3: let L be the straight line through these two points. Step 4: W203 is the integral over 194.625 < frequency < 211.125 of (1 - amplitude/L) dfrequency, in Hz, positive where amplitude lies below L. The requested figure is 0.4 Hz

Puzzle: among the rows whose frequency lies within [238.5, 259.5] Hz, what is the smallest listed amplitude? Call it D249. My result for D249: 2.345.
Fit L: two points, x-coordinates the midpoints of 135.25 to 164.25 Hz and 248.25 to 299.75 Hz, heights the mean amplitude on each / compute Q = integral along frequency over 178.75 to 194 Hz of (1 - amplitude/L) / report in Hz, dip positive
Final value -0.4 Hz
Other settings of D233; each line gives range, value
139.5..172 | 2.68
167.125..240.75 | 2.58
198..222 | 2.53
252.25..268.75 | 2.42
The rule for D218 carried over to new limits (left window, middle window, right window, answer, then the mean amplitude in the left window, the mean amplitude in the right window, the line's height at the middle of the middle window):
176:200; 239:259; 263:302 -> 0.4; 2.67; 2.45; 2.53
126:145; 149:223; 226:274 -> -0.2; 2.77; 2.46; 2.63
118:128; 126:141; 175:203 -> -0.3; 2.78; 2.67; 2.76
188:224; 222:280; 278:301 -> 1.3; 2.55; 2.47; 2.51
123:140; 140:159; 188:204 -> 0.5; 2.81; 2.61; 2.75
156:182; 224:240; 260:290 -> 0.4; 2.69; 2.43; 2.53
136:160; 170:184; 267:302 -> -0.4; 2.7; 2.45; 2.65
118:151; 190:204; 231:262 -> 0.0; 2.74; 2.47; 2.59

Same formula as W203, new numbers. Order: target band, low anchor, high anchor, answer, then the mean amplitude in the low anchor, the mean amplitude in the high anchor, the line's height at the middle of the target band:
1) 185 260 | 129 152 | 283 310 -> 0.7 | 2.73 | 2.37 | 2.54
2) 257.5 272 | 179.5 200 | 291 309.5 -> 0.0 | 2.67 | 2.35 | 2.45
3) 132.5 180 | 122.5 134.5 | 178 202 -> 0.6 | 2.82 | 2.66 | 2.75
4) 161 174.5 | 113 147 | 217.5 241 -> -0.2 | 2.75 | 2.46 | 2.64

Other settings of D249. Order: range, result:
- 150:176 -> 2.548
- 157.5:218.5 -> 2.332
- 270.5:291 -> 2.319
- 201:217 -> 2.437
